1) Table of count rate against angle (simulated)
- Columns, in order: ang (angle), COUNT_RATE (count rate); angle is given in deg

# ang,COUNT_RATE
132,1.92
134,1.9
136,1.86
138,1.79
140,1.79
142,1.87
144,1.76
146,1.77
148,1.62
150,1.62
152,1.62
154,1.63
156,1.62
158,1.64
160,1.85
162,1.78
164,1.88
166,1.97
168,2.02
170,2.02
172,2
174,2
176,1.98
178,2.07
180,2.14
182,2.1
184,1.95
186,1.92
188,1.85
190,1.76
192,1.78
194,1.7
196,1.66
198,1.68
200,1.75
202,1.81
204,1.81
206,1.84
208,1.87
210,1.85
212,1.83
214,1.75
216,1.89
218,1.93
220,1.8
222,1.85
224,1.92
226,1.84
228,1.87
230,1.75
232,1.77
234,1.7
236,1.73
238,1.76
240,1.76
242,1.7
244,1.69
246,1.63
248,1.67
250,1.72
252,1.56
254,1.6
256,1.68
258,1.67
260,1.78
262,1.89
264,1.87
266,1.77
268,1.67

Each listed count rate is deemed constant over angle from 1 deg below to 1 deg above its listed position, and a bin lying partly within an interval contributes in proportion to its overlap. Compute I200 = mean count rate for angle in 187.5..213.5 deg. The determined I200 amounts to 1.78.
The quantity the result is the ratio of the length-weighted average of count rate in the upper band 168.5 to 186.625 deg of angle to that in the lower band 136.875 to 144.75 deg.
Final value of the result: 1.1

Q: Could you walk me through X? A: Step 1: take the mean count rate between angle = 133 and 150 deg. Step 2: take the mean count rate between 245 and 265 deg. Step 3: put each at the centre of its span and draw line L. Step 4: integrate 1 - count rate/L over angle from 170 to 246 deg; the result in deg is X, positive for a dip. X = -4.3 deg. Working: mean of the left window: 1.78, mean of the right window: 1.71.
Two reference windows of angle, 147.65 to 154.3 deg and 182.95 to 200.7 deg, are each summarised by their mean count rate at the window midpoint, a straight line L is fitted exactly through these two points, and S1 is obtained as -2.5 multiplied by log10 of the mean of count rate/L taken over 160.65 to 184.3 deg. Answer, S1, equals -0.17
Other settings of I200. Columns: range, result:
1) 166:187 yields 2.02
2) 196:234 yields 1.82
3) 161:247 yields 1.85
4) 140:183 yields 1.85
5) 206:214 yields 1.84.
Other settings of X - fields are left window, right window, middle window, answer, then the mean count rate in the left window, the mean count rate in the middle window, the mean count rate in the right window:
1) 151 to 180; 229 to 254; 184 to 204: 0.3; 1.87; 1.78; 1.7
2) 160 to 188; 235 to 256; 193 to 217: 0.8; 1.98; 1.79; 1.68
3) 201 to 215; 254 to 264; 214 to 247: 0.1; 1.82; 1.79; 1.75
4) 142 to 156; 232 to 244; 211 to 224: -1.0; 1.68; 1.85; 1.73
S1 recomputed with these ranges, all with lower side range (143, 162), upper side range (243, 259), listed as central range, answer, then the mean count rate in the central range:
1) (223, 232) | -0.11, 1.84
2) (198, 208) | -0.08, 1.8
